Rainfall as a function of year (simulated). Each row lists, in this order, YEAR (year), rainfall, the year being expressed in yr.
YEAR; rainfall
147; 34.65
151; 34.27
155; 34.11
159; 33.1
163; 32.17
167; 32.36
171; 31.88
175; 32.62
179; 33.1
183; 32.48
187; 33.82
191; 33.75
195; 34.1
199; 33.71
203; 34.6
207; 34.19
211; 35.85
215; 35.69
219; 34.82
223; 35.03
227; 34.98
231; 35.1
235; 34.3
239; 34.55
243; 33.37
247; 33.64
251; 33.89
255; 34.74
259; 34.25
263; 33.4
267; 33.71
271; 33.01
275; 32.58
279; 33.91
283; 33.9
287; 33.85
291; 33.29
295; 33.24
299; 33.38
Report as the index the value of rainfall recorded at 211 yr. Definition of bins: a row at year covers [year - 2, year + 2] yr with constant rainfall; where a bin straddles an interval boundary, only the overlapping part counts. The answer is 35.85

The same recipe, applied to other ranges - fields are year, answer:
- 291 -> 33.29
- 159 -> 33.1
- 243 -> 33.37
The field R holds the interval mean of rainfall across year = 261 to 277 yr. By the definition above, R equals 33.2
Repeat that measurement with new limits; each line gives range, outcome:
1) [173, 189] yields 33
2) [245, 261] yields 34.1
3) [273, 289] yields 33.6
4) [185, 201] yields 33.8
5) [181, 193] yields 33.3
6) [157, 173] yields 32.4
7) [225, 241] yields 34.7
